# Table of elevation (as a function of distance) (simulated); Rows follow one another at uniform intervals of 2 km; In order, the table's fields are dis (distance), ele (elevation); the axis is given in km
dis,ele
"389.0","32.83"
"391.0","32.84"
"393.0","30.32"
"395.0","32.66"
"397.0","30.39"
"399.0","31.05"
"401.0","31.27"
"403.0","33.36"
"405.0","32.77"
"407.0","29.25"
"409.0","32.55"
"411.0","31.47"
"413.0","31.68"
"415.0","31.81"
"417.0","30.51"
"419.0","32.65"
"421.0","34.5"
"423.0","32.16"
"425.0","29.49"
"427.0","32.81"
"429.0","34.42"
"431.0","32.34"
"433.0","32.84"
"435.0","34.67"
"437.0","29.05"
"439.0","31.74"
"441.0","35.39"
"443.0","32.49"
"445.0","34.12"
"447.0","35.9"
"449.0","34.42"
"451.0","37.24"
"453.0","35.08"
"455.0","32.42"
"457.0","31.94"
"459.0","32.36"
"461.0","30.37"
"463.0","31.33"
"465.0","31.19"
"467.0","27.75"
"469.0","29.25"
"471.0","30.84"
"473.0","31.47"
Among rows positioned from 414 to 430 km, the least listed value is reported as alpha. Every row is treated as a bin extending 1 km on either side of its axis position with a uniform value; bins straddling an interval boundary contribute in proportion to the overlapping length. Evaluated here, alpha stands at 29.49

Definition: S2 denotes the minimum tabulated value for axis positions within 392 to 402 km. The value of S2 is 30.32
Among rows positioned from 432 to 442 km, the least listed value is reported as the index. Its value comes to 29.05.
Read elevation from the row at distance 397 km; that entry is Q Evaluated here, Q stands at 30.39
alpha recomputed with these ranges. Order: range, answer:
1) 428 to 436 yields 32.34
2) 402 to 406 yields 32.77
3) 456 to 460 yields 31.94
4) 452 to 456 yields 32.42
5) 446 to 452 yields 34.42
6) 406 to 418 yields 29.25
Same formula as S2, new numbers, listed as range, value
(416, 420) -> 30.51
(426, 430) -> 32.81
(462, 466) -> 31.19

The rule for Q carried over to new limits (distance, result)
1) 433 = 32.84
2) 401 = 31.27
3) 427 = 32.81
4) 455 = 32.42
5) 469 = 29.25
